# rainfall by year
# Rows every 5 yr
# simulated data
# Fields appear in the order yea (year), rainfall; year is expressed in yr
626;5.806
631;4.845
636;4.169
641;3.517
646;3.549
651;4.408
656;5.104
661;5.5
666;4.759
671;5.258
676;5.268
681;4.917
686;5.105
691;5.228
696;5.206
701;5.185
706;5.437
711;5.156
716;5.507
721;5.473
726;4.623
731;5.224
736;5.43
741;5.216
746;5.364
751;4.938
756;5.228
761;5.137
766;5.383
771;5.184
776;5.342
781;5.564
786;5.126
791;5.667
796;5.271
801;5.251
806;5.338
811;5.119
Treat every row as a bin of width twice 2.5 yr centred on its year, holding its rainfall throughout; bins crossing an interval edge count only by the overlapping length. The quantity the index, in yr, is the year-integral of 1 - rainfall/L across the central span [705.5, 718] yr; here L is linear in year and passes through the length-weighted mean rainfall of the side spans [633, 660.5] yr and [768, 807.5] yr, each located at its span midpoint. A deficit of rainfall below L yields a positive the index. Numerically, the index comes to -1.6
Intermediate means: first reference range 4.26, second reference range 5.34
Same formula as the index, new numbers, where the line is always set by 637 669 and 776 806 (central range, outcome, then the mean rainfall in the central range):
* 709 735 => -1.54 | 5.21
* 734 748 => -0.80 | 5.33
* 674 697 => -2.24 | 5.14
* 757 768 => -0.14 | 5.25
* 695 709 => -1.43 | 5.28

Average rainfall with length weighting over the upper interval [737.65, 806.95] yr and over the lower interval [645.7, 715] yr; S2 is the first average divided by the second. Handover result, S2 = 1.0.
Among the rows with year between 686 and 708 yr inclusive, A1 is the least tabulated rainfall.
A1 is 5.105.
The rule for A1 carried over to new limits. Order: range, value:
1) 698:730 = 4.623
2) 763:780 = 5.184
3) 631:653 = 3.517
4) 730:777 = 4.938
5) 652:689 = 4.759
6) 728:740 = 5.224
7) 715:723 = 5.473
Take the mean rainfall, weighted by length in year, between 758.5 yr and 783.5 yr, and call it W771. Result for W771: 5.32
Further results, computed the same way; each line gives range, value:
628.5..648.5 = 4.02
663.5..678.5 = 5.09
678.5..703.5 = 5.13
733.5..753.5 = 5.24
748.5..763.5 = 5.1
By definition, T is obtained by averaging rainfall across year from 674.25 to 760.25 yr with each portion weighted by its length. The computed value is 5.2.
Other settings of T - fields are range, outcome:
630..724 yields 4.93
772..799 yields 5.38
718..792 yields 5.25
